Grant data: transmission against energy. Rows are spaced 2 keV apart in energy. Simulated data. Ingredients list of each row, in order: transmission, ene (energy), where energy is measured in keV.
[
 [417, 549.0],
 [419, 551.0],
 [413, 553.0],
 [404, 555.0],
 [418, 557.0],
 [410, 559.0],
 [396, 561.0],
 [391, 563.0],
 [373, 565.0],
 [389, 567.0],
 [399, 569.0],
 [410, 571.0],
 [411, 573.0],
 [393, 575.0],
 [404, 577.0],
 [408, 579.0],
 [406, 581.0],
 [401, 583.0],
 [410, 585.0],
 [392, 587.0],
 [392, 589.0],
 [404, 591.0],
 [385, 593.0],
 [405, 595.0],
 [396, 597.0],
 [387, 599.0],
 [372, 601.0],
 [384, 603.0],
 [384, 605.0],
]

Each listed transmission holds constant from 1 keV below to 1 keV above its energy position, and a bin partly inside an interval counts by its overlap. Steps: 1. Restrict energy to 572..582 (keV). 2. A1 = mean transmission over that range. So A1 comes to 404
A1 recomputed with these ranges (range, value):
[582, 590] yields 399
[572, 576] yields 402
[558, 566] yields 392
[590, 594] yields 394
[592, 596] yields 395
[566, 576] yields 400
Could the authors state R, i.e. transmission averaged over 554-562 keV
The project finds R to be 407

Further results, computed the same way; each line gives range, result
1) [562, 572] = 392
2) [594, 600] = 396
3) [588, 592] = 398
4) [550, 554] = 416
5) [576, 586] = 406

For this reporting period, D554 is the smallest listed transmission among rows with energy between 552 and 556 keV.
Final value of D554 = 404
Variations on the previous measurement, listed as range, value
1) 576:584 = 401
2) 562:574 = 373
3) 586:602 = 372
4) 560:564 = 391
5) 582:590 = 392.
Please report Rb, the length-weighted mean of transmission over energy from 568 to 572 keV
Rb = 404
